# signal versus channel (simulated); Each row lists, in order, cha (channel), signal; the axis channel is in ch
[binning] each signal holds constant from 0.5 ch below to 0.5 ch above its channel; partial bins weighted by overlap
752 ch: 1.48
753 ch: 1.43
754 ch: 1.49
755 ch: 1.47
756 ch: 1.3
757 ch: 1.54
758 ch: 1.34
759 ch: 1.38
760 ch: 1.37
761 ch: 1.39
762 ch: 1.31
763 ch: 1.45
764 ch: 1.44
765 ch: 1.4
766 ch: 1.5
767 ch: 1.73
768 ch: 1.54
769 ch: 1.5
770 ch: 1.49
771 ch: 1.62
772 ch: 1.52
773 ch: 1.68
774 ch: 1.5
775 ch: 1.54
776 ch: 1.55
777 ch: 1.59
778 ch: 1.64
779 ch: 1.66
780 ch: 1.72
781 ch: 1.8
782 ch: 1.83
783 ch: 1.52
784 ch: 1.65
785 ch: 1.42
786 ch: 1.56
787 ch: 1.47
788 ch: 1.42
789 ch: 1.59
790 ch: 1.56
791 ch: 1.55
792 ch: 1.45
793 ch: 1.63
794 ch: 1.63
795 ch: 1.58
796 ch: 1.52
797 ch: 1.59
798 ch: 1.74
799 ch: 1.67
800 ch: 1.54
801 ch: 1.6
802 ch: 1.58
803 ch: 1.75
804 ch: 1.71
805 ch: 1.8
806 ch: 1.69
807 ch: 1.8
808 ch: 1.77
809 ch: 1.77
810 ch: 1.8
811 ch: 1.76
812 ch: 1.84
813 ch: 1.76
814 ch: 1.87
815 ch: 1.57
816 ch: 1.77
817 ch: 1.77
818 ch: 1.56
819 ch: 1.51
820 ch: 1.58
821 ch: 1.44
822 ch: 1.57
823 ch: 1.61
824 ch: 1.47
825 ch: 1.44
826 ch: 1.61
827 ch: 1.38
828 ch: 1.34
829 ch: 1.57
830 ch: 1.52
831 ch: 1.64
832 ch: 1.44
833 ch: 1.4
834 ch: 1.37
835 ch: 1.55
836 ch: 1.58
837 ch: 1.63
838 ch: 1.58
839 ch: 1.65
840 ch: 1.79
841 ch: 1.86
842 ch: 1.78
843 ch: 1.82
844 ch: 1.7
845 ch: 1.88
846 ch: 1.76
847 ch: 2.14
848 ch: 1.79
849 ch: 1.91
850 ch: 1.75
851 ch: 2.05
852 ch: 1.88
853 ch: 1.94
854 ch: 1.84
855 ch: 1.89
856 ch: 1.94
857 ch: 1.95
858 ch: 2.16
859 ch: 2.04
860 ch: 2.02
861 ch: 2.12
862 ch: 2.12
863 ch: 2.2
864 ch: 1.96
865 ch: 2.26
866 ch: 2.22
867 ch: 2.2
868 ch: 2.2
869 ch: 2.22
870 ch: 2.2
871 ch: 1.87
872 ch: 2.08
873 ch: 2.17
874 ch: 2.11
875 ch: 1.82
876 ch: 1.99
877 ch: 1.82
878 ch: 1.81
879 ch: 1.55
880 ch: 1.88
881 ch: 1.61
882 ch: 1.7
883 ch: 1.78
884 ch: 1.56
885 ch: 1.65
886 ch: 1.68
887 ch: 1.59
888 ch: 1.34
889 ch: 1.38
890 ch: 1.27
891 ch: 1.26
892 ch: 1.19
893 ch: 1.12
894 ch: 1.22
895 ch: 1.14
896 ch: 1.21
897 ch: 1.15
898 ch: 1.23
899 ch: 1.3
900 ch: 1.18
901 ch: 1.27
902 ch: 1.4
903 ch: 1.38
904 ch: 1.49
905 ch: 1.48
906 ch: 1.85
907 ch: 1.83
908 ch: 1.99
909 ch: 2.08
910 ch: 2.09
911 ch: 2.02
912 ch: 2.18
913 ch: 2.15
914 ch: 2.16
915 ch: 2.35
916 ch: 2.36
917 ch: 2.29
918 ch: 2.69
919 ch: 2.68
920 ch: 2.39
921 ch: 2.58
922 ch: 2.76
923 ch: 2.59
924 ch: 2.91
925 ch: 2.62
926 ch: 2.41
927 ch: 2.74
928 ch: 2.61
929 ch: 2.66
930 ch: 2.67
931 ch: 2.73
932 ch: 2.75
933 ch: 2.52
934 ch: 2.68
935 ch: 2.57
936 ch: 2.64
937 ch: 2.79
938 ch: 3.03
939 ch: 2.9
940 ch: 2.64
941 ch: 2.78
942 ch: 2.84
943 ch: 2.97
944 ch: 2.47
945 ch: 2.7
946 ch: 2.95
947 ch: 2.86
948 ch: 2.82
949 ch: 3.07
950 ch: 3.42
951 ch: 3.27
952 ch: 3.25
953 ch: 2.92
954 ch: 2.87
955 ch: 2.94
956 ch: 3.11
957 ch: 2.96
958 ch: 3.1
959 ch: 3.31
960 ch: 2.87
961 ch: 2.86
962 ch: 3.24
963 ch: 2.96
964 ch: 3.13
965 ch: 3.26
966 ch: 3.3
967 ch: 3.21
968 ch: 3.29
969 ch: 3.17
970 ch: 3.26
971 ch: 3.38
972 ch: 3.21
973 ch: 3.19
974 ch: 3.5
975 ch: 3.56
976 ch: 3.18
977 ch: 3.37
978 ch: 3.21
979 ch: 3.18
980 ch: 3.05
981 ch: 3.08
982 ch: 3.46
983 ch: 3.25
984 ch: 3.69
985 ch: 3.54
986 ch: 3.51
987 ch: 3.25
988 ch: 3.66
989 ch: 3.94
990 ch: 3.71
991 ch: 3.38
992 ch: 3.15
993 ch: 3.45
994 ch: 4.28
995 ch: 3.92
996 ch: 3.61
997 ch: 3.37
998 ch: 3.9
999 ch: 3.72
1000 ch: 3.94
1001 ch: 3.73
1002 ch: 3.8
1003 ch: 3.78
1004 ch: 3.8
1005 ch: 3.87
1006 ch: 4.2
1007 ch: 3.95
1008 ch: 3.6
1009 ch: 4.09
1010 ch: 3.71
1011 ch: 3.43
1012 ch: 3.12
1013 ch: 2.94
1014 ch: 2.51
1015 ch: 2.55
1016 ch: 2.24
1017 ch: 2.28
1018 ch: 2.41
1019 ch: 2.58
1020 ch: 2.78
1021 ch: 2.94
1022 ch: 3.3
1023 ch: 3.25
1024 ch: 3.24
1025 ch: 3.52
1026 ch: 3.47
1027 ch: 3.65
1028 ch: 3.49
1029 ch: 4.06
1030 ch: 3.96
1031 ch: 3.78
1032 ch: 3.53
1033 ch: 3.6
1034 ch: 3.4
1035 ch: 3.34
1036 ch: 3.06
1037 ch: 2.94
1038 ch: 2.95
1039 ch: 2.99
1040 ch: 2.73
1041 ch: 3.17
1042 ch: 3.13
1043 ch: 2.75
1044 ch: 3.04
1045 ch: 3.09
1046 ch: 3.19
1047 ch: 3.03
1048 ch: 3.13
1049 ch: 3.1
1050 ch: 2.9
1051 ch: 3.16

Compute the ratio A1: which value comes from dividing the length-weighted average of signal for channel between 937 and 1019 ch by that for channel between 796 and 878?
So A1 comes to 1.82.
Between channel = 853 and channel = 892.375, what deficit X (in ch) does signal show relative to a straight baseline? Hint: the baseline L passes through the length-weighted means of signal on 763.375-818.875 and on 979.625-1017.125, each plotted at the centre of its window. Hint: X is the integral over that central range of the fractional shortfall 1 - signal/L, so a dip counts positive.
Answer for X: 8.07 ch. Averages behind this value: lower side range 1.63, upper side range 3.5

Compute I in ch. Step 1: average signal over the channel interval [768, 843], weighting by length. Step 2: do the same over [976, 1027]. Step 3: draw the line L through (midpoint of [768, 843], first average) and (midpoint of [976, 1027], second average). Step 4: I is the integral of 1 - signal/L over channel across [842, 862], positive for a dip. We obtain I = 1.1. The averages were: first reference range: 1.61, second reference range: 3.39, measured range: 1.93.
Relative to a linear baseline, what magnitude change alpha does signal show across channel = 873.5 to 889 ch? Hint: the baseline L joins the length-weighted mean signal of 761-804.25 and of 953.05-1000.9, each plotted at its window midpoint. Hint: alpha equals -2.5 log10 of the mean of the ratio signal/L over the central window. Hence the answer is 0.40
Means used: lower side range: 1.57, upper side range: 3.35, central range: 1.71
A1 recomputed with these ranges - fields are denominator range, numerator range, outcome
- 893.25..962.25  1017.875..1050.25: 1.32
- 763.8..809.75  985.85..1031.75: 2.15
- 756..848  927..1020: 1.99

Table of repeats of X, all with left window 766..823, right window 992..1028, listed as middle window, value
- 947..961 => -0.6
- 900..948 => 5.3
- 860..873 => 0.5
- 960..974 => -0.7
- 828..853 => 3.8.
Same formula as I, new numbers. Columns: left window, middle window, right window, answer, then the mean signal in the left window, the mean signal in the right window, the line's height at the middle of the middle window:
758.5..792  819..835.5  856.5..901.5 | 1.4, 1.54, 1.73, 1.64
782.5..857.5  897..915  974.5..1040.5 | 5.5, 1.66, 3.39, 2.46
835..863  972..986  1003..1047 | -2.1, 1.87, 3.25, 2.89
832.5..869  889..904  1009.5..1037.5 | 6.6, 1.89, 3.18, 2.23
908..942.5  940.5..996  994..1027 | -4.8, 2.55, 3.38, 2.97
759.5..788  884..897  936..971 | 6.0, 1.55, 3.02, 2.5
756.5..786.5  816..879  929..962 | 9.5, 1.54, 2.89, 2.13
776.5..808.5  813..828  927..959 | 2.2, 1.63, 2.86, 1.86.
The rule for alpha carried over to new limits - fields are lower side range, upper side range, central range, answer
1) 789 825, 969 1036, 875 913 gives 0.48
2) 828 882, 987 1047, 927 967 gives -0.07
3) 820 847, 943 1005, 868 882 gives 0.09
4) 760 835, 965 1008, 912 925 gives 0.14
